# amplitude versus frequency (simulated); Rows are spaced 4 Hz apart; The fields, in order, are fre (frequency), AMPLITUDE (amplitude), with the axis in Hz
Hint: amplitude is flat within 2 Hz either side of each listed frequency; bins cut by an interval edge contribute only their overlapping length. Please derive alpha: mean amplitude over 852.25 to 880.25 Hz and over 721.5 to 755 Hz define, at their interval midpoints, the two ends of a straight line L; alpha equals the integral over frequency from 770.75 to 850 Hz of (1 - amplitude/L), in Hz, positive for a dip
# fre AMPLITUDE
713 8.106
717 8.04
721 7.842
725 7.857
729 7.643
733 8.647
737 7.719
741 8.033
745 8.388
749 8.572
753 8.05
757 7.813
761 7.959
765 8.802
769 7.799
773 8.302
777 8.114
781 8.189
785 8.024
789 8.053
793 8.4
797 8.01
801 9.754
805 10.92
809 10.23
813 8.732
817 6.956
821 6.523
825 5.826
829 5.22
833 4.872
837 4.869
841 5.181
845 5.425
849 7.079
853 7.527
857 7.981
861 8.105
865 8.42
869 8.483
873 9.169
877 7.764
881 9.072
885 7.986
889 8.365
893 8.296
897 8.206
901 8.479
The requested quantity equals 7.3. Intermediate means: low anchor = 8.1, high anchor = 8.28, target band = 7.44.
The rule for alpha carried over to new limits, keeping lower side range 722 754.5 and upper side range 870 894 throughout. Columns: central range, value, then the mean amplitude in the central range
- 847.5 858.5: 1.1 Hz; 7.53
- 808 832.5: 3.9 Hz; 6.98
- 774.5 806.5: -1.6 Hz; 8.64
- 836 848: 4.3 Hz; 5.34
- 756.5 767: -0.1 Hz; 8.25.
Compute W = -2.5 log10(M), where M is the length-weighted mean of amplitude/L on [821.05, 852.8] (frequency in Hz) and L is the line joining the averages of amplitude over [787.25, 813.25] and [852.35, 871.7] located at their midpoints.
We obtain 0.45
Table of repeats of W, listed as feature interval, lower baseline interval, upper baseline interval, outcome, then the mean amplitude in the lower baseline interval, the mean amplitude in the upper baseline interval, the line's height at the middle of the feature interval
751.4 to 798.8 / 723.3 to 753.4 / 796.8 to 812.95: 0.115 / 8.12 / 9.8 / 9.05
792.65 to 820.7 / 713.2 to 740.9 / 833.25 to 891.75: -0.159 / 7.97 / 7.46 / 7.67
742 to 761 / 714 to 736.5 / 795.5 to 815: 0.044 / 7.99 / 9.57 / 8.51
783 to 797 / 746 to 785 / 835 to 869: -0.044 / 8.18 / 6.92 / 7.82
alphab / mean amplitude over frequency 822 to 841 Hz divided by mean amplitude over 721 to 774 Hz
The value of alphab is 0.65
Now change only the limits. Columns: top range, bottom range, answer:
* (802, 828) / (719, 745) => 1.02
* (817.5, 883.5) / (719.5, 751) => 0.86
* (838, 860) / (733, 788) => 0.81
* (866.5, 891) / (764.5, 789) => 1.04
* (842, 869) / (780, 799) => 0.91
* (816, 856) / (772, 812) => 0.68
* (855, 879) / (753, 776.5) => 1.02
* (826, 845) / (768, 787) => 0.63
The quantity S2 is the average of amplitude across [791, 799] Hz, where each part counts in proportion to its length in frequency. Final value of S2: 8.21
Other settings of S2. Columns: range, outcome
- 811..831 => 6.65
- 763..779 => 8.25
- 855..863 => 8.04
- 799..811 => 10.3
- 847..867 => 7.82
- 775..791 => 8.09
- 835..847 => 5.16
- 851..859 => 7.75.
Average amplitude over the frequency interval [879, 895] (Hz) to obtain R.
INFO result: 8.43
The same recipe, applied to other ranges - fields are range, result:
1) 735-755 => 8.15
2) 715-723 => 7.94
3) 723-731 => 7.75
